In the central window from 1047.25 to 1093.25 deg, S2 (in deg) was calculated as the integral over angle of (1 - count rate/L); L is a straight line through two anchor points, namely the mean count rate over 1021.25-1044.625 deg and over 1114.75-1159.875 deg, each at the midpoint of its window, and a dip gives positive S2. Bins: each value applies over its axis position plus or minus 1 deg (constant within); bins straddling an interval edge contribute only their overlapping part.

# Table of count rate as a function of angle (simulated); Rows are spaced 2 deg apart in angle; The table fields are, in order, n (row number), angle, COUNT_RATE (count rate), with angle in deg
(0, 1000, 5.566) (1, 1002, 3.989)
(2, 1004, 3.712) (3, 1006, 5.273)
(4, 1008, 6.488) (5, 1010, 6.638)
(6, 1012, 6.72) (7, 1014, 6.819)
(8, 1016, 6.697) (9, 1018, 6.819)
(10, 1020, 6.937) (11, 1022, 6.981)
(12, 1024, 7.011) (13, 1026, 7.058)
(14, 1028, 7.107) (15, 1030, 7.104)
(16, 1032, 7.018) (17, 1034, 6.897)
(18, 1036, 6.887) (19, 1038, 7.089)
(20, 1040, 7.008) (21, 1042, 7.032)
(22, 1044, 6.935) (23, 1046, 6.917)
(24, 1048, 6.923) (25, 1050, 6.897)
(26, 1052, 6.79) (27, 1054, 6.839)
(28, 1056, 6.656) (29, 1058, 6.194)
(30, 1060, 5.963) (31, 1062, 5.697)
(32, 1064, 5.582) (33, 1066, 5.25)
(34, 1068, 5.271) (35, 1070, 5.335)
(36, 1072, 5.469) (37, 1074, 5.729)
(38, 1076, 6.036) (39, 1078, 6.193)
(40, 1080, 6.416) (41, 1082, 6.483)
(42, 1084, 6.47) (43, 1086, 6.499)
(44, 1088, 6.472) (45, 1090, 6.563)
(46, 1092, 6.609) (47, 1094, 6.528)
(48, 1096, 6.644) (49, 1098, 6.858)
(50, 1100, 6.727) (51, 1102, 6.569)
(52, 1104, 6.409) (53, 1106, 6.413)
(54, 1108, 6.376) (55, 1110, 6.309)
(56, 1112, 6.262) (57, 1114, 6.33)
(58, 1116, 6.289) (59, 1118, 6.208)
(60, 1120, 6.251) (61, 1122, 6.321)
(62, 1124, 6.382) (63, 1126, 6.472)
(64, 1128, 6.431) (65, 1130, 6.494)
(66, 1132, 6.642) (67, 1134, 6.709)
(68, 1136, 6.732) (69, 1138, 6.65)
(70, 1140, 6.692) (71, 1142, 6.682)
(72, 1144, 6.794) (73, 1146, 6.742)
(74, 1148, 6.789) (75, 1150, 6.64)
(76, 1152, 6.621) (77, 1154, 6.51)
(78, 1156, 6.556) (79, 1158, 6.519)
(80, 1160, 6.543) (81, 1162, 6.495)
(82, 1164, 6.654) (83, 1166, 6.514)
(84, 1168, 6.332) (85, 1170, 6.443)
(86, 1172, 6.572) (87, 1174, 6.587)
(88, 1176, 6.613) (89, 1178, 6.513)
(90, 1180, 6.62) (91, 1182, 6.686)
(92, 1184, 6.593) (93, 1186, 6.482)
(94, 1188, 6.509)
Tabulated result 4.4 deg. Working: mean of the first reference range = 7.01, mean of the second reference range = 6.55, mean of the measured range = 6.19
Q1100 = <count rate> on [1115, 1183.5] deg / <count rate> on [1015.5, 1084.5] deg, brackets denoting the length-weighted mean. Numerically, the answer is 1.0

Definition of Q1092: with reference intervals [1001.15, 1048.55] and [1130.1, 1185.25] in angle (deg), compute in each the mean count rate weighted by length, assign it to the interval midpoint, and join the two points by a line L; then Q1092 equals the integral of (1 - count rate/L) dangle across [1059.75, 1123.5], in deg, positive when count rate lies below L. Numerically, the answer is 3.77 deg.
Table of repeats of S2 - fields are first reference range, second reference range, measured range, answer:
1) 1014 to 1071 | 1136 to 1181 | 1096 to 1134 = 0.9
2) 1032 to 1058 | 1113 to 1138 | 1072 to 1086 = 1.1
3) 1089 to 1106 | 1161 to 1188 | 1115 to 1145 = 0.3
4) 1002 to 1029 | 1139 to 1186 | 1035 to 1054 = -1.5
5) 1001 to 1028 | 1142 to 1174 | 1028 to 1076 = -0.5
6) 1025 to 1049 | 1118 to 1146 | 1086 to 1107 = 0.4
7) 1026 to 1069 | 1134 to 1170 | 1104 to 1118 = 0.6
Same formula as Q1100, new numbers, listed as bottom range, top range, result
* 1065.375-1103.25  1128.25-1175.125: 1.06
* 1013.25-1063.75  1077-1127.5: 0.95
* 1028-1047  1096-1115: 0.93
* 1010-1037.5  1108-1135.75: 0.93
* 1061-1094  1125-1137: 1.09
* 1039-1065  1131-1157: 1.02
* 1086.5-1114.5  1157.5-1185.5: 1.01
